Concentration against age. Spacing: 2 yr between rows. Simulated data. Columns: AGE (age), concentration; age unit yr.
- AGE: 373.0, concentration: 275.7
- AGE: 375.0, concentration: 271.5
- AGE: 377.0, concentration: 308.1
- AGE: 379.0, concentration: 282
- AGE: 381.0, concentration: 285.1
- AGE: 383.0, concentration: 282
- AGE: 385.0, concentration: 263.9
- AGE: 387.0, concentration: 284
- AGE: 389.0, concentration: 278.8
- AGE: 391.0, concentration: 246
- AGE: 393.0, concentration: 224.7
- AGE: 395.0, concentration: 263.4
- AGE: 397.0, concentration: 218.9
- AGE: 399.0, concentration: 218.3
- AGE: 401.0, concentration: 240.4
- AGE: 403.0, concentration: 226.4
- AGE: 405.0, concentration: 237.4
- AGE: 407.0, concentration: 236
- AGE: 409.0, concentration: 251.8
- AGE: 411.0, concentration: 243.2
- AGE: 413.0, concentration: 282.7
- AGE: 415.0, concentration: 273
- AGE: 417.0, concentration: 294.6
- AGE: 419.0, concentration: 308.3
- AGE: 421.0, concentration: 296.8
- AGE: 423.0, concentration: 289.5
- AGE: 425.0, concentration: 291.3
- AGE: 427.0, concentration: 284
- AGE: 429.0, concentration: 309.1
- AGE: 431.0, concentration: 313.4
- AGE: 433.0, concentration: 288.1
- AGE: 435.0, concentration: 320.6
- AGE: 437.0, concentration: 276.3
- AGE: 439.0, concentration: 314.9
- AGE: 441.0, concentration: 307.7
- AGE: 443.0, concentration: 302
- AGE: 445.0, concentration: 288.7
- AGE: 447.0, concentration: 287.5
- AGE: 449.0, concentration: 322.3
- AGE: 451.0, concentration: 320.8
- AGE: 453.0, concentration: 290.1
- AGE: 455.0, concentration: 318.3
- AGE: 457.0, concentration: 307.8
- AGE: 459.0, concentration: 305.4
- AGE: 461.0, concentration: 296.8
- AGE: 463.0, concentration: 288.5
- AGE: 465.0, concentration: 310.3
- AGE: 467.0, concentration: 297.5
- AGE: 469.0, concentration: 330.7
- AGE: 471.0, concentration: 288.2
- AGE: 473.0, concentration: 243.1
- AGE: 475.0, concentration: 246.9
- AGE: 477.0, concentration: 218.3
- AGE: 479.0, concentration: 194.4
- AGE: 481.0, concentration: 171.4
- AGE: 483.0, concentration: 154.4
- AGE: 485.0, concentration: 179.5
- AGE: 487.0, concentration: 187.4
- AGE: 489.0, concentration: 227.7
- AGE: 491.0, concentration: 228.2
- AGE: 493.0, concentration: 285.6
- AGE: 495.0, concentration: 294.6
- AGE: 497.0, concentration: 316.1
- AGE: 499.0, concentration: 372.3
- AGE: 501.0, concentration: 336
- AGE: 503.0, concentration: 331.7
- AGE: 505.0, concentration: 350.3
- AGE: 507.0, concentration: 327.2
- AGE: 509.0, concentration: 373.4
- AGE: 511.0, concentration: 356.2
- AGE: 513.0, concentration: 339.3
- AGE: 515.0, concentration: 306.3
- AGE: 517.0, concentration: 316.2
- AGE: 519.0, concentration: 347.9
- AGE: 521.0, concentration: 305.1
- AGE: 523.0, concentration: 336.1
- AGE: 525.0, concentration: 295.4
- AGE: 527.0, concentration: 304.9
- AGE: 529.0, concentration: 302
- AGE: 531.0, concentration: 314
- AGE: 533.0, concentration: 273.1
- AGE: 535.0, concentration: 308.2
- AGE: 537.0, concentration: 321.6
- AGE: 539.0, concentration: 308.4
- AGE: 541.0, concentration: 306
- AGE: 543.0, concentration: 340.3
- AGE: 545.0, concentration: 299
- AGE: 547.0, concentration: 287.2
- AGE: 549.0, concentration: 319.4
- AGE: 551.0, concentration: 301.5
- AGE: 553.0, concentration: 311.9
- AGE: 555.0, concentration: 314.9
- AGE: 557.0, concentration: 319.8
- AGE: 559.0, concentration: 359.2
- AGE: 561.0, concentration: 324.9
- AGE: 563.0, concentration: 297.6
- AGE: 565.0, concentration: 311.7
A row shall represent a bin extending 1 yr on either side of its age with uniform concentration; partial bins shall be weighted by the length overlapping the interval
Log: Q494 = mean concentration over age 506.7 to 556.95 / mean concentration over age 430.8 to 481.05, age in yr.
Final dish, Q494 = 1.10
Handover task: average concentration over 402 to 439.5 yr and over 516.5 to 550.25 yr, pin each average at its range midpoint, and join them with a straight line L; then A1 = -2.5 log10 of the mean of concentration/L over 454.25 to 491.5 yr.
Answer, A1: 0.17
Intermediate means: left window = 280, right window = 311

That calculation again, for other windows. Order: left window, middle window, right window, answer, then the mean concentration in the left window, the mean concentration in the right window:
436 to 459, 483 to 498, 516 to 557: 0.27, 303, 311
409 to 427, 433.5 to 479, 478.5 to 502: -0.11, 283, 247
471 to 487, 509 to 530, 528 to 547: -0.18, 206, 307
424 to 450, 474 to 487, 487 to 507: 0.48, 300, 300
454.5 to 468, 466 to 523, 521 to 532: 0.08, 303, 310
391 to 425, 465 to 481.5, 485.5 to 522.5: 0.15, 257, 310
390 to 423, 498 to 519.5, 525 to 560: -0.15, 255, 311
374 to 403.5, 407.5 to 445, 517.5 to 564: -0.07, 260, 313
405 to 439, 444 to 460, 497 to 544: -0.03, 284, 325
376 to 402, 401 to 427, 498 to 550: 0.02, 261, 322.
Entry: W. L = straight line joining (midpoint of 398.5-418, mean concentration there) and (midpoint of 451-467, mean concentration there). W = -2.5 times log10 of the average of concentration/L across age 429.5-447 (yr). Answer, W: -0.07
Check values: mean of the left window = 251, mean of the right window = 303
